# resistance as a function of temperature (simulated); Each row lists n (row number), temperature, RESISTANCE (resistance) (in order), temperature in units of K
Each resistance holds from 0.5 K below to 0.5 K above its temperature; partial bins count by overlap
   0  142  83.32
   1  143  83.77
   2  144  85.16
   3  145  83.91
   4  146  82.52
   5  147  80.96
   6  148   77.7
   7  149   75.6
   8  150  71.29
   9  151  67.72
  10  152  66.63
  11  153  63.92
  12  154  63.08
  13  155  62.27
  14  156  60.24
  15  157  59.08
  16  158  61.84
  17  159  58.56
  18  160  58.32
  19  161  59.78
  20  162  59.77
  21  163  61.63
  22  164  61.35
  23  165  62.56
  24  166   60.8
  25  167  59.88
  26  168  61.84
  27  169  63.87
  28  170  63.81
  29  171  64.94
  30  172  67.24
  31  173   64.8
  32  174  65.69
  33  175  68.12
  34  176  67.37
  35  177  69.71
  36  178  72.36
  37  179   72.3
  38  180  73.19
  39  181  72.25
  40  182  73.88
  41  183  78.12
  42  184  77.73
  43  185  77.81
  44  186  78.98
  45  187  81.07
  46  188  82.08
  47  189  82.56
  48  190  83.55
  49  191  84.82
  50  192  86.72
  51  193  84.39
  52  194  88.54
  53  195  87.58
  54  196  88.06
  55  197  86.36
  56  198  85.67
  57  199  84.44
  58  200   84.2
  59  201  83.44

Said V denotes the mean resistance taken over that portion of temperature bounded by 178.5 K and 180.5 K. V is 72.7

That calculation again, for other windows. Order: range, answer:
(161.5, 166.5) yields 61.2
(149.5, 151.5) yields 69.5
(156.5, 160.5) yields 59.5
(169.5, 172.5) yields 65.3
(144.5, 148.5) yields 81.3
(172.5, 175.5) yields 66.2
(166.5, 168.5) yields 60.9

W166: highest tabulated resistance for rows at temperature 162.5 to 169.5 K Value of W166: 63.87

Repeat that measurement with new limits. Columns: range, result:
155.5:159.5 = 61.84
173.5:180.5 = 73.19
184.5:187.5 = 81.07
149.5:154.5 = 71.29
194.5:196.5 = 88.06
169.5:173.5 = 67.24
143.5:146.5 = 85.16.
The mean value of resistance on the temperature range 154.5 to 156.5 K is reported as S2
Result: 61.3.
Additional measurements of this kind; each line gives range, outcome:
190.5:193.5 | 85.3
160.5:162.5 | 59.8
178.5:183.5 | 73.9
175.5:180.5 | 71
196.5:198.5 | 86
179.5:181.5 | 72.7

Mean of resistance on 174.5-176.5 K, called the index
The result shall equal 67.7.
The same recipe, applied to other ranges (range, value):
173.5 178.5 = 68.7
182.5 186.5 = 78.2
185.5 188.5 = 80.7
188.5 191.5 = 83.6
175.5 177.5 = 68.5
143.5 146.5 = 83.9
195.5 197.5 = 87.2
